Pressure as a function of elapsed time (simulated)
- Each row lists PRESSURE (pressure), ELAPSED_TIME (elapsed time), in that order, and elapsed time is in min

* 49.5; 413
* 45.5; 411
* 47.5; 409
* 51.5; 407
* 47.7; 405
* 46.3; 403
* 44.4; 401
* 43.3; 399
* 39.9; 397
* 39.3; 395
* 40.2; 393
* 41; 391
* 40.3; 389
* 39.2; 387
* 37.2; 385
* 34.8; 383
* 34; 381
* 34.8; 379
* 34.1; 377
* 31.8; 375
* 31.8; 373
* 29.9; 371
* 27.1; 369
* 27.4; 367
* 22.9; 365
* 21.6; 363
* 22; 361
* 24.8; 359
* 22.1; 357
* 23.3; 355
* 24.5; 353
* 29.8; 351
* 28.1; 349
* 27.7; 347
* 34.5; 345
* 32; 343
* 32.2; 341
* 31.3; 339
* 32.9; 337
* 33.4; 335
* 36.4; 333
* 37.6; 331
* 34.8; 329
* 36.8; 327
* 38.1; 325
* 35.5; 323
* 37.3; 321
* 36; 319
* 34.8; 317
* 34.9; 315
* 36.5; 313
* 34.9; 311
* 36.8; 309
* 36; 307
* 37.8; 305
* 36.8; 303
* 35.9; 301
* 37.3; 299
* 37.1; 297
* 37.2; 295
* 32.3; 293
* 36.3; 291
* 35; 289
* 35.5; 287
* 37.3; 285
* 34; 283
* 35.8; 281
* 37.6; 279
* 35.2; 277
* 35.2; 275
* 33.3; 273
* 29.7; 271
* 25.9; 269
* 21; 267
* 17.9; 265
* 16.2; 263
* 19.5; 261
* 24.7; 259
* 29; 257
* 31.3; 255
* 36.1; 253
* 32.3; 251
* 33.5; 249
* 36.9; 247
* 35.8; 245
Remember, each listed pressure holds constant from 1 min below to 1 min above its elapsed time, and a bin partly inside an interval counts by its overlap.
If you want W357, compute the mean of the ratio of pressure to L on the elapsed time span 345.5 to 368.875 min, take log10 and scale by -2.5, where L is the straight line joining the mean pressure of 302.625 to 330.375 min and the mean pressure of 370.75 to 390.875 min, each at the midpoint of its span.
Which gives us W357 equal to 0.37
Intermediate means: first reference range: 36.2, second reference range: 35.2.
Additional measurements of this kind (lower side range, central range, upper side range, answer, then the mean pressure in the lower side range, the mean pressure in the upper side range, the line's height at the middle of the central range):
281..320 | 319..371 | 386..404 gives 0.258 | 35.9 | 41.5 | 38.6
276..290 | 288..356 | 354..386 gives -0.049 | 35.8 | 28.7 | 32.6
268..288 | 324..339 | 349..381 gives -0.182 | 34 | 27.4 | 29.9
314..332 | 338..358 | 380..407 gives 0.306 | 36.2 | 41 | 37.9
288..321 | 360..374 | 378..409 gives 0.454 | 36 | 41.1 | 39.6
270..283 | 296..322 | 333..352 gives -0.103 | 34.4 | 31.6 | 33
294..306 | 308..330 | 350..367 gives -0.104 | 37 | 24.1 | 32.8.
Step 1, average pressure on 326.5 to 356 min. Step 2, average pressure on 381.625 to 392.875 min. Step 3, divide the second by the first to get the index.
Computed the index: 1.2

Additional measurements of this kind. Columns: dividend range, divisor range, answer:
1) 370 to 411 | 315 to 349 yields 1.16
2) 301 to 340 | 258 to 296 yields 1.17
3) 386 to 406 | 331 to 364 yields 1.46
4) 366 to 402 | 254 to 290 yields 1.22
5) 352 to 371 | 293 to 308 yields 0.66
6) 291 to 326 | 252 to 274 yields 1.40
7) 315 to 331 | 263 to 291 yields 1.15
